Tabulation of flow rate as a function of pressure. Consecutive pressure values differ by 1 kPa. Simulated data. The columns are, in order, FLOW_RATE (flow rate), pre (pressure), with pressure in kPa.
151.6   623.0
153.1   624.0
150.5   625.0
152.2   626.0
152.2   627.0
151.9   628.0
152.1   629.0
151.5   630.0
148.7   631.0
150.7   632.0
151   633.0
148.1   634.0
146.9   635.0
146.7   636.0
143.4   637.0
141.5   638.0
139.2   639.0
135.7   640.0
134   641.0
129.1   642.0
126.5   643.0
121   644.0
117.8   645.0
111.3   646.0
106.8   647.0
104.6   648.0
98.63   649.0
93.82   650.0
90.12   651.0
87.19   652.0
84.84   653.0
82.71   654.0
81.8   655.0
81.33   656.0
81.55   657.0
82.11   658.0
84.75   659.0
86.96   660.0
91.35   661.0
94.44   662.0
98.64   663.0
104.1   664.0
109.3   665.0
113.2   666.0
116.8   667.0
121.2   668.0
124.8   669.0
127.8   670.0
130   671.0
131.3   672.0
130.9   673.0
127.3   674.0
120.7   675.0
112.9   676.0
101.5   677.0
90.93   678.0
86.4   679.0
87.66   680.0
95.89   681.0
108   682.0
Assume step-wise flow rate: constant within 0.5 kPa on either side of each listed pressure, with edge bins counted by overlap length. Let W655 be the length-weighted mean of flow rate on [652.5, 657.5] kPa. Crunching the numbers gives 82.4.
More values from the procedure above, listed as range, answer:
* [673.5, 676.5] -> 120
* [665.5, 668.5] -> 117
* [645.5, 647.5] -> 109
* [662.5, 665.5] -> 104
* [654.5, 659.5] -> 82.3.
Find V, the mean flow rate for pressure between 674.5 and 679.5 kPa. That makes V 102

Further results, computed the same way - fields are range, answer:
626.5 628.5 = 152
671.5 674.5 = 130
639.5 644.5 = 129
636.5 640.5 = 140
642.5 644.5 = 124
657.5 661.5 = 86.3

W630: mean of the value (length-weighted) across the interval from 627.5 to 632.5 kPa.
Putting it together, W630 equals 151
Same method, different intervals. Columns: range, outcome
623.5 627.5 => 152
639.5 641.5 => 135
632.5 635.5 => 149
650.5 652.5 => 88.7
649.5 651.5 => 92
